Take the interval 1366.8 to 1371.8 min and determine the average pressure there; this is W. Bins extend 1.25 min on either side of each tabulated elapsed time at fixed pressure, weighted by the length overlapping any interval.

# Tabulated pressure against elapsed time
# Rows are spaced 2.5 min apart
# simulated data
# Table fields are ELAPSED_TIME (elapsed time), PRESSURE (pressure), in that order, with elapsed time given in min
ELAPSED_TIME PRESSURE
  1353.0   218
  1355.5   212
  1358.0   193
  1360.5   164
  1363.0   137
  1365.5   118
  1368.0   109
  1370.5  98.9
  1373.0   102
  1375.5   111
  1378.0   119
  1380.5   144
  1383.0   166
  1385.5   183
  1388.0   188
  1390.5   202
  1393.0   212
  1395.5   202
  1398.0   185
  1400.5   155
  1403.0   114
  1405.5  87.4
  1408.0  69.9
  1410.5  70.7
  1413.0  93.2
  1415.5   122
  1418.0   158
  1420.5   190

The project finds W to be 104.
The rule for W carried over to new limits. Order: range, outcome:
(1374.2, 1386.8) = 145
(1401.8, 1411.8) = 85.4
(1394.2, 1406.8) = 149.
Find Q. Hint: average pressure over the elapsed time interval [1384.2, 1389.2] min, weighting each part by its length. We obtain 185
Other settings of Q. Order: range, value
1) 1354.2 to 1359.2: 203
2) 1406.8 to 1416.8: 89.4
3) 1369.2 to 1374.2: 101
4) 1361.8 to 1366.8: 127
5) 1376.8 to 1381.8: 132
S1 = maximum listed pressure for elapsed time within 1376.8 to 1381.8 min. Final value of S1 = 144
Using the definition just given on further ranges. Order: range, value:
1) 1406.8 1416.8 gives 122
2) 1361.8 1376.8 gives 137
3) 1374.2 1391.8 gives 202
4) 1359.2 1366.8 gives 164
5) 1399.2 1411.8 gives 155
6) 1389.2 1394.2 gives 212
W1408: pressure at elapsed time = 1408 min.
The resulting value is 69.9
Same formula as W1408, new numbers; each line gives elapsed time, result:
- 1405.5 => 87.4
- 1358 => 193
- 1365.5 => 118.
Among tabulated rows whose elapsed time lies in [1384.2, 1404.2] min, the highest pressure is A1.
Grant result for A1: 212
